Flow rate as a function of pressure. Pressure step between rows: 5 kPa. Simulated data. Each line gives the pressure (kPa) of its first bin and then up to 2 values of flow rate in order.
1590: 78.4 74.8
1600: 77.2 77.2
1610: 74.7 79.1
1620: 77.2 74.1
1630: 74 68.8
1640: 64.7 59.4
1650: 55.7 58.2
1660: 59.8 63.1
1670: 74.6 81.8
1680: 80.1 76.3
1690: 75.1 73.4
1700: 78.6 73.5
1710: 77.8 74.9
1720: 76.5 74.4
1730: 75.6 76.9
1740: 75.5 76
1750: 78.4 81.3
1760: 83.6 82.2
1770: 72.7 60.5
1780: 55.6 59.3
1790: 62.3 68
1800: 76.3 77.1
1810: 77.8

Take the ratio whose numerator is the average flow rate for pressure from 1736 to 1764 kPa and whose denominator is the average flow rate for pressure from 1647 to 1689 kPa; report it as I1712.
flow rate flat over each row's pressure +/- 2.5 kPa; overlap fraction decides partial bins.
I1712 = 1.15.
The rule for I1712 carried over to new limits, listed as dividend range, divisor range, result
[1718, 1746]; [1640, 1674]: 1.21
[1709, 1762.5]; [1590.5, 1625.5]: 1.01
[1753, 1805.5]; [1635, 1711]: 1.01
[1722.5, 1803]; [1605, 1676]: 1.05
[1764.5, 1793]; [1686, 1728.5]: 0.85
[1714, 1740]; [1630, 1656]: 1.21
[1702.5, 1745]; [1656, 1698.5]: 1.04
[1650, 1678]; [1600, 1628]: 0.87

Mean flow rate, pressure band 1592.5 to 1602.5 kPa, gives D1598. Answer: 76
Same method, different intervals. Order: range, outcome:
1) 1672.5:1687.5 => 79.4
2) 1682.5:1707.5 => 75.4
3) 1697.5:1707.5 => 76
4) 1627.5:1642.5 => 69.2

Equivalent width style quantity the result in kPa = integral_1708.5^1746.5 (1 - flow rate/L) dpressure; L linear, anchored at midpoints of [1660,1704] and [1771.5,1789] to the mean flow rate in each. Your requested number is -4.7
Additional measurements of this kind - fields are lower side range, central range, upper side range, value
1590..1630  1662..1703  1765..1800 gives -2.0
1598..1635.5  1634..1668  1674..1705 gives 6.7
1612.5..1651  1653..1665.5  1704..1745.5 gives 2.0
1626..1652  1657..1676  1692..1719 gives 0.3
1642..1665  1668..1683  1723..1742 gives -3.6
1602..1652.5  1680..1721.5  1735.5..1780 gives -1.6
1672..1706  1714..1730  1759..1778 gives 0.1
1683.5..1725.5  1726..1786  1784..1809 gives -0.9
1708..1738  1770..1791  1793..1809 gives 3.9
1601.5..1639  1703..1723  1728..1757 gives 0.2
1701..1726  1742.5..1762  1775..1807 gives -2.5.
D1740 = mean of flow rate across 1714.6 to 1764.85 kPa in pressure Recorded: 77.6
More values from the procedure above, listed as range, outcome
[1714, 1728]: 75.3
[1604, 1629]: 76.3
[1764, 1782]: 66.9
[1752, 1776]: 77.1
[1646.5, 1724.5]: 71.9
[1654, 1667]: 60.5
